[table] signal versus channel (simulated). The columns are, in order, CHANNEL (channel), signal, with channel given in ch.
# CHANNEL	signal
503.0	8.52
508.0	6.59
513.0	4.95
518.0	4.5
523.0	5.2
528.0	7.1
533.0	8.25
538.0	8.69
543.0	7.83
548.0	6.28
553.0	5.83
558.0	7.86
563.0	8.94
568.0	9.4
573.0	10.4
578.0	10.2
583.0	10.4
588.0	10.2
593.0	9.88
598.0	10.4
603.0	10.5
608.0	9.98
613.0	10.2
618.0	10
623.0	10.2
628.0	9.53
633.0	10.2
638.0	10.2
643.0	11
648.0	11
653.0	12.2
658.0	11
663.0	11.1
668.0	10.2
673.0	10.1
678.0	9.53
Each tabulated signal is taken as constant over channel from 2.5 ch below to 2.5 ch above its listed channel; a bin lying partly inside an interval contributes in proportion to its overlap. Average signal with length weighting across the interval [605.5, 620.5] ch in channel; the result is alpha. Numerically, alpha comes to 10.1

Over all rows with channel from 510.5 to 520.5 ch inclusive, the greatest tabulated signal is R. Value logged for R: 4.95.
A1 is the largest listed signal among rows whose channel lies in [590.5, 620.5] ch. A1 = 10.5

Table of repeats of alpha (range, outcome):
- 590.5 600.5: 10.1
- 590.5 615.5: 10.2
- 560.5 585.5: 9.87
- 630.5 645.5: 10.5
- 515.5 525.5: 4.85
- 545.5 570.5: 7.66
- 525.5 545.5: 7.97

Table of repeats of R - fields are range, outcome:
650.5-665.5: 12.2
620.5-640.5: 10.2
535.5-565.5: 8.94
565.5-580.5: 10.4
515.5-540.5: 8.69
